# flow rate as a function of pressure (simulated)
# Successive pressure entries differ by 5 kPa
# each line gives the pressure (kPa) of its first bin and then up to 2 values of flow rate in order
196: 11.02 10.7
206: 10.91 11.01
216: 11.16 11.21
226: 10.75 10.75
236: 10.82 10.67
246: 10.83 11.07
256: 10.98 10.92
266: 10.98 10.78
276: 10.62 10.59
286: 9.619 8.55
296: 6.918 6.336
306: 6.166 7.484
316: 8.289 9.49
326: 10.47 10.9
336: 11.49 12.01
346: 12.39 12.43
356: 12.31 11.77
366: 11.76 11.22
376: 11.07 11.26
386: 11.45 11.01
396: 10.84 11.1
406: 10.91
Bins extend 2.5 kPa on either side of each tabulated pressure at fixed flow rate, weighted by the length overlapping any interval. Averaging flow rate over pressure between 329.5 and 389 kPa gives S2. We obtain 11.7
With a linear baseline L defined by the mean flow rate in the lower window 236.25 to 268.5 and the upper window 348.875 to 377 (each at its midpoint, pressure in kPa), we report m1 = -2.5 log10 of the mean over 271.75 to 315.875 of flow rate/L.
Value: 0.32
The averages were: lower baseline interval 10.9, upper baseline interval 11.8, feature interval 8.38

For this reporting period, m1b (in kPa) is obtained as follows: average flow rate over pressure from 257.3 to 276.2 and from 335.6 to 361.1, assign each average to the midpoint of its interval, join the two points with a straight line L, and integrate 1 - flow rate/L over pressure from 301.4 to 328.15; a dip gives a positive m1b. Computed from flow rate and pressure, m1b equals 7.9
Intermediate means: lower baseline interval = 10.9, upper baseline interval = 12.1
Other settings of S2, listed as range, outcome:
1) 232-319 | 9.53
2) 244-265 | 11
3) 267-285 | 10.6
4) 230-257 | 10.9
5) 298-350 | 9.56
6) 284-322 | 7.77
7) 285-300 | 8.03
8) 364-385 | 11.3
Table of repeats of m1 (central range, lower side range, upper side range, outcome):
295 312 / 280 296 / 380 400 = 0.376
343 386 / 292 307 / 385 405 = -0.218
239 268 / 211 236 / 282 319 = -0.128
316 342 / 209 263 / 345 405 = 0.076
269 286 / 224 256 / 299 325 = -0.142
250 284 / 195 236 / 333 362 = 0.054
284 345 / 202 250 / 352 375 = 0.257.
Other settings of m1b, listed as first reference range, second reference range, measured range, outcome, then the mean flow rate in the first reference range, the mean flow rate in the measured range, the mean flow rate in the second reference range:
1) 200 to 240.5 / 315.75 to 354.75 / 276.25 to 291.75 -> 1.7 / 10.9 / 9.85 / 11.1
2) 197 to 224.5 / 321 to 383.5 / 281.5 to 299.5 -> 4.4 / 11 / 8.5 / 11.5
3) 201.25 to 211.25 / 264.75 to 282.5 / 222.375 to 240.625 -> 0.1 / 10.9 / 10.8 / 10.7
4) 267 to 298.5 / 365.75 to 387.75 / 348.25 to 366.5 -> -1.9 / 9.58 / 12.1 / 11.3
